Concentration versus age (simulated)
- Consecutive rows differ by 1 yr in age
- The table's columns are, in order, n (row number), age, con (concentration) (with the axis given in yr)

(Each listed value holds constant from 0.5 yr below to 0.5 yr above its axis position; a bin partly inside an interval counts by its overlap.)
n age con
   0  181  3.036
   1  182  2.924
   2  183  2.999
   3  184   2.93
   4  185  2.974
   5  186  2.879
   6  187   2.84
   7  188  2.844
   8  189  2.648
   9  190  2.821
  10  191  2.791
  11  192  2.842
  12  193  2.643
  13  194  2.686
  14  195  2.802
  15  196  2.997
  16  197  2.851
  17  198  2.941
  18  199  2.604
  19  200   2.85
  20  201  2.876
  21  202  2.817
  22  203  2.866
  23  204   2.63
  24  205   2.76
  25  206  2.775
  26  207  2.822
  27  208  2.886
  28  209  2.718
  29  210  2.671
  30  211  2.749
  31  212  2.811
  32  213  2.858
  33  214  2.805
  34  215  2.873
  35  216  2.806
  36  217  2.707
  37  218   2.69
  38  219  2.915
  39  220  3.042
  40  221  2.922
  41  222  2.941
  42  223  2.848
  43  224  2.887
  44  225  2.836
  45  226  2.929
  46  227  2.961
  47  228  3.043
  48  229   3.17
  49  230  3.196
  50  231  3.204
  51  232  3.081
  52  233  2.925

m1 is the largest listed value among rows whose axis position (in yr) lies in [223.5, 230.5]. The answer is 3.196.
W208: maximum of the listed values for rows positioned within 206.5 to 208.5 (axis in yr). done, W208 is 2.886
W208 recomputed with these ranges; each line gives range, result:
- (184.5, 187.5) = 2.974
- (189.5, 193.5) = 2.842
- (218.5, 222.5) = 3.042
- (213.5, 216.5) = 2.873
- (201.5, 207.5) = 2.866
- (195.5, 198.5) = 2.997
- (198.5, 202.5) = 2.876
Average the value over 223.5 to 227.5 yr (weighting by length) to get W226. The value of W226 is 2.9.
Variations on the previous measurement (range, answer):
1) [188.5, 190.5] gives 2.73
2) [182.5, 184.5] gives 2.96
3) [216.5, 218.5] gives 2.7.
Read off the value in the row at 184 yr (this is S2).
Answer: 2.93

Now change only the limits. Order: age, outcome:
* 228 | 3.043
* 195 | 2.802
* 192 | 2.842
